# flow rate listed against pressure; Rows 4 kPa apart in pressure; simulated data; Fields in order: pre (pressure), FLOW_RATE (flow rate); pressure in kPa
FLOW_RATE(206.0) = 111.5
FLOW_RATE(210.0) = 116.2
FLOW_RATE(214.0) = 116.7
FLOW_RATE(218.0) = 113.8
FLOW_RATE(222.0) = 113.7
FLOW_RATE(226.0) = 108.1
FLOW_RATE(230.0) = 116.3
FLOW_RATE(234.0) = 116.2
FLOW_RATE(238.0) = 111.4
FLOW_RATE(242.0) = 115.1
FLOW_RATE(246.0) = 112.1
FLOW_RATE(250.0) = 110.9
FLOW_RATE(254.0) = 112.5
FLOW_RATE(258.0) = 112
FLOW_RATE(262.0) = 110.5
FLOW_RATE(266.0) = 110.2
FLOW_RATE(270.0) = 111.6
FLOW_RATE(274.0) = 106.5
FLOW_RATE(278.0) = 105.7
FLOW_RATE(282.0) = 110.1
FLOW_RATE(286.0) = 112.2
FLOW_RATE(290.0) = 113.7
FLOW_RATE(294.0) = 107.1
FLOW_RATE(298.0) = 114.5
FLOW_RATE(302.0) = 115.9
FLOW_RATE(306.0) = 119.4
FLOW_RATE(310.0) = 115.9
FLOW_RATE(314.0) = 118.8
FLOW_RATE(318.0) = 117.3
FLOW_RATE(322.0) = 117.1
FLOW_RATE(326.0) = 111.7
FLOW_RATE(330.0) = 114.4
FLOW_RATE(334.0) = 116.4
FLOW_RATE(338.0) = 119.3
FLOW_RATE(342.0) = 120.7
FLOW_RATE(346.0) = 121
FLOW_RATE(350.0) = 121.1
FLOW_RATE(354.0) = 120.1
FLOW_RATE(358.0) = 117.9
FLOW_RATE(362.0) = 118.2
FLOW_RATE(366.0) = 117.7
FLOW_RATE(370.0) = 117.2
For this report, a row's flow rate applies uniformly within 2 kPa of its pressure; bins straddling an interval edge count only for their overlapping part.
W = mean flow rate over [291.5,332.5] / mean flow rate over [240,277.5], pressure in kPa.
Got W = 1.0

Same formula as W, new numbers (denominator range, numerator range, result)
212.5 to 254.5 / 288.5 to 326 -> 1.02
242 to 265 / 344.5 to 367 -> 1.07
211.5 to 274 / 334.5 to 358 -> 1.07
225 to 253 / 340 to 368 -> 1.06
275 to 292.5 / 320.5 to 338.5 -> 1.05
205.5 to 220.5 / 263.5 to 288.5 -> 0.95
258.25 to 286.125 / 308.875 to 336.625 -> 1.06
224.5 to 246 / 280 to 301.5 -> 0.99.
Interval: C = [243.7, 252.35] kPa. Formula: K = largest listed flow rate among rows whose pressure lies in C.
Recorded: 112.1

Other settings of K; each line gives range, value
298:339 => 119.4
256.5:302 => 115.9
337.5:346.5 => 121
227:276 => 116.3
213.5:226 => 116.7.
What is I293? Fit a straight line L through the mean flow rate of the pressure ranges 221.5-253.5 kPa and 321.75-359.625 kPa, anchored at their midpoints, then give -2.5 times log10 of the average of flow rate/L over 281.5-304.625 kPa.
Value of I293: 0.03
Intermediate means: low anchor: 113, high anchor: 118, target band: 113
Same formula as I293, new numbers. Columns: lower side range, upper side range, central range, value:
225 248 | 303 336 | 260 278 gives 0.05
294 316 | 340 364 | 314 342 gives 0.01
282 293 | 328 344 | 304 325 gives -0.02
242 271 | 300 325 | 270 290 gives 0.04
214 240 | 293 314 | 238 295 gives 0.03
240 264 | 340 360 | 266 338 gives 0.03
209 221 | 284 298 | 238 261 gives 0.01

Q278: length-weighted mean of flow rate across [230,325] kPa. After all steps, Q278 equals 113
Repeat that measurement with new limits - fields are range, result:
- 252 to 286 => 110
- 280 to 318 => 114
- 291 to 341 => 116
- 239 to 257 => 113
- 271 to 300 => 110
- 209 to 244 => 114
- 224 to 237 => 113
